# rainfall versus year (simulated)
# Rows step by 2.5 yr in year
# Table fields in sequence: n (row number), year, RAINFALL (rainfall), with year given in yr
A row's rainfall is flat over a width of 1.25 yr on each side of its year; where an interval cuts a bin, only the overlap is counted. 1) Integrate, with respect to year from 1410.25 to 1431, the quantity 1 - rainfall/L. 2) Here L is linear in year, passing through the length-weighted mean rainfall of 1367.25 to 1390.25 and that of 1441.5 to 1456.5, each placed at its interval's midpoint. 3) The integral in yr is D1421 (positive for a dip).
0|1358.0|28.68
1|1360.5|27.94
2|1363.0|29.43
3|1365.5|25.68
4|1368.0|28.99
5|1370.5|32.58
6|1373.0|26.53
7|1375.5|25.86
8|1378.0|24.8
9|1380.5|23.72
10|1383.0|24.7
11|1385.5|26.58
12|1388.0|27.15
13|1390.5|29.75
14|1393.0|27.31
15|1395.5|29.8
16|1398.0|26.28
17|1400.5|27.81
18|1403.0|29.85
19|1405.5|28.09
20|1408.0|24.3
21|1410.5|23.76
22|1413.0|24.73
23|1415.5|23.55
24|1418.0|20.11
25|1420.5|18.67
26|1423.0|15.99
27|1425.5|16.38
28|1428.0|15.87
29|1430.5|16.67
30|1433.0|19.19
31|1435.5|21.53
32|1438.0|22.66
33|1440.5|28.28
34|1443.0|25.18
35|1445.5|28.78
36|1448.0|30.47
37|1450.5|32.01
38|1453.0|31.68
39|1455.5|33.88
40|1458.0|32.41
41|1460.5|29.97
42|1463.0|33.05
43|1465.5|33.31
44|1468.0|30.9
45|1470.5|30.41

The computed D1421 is 6.8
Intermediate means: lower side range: 26.8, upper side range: 30.2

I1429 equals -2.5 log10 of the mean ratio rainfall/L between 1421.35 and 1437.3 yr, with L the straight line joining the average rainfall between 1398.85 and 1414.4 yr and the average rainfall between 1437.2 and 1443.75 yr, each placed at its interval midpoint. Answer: 0.40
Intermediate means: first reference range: 26.4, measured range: 17.8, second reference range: 25.6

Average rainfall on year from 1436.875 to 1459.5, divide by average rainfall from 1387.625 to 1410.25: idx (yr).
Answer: 1.1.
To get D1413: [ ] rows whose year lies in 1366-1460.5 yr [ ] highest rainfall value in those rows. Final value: 33.88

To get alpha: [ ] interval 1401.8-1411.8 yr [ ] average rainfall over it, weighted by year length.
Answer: 26.5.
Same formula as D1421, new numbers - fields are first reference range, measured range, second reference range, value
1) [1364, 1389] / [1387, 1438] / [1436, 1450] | 6.8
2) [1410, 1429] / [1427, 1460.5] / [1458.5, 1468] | 0.7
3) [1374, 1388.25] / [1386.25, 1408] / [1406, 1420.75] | -3.4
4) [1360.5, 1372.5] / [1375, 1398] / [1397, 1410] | 1.0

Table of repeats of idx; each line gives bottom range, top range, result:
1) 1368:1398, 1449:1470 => 1.18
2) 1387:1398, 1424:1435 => 0.61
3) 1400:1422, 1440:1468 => 1.27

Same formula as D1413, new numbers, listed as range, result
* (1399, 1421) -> 29.85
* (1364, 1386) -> 32.58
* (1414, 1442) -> 28.28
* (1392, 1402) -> 29.8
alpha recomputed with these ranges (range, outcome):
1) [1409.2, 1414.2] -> 24.2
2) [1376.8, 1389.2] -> 25.4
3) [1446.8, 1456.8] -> 32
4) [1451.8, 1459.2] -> 32.7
